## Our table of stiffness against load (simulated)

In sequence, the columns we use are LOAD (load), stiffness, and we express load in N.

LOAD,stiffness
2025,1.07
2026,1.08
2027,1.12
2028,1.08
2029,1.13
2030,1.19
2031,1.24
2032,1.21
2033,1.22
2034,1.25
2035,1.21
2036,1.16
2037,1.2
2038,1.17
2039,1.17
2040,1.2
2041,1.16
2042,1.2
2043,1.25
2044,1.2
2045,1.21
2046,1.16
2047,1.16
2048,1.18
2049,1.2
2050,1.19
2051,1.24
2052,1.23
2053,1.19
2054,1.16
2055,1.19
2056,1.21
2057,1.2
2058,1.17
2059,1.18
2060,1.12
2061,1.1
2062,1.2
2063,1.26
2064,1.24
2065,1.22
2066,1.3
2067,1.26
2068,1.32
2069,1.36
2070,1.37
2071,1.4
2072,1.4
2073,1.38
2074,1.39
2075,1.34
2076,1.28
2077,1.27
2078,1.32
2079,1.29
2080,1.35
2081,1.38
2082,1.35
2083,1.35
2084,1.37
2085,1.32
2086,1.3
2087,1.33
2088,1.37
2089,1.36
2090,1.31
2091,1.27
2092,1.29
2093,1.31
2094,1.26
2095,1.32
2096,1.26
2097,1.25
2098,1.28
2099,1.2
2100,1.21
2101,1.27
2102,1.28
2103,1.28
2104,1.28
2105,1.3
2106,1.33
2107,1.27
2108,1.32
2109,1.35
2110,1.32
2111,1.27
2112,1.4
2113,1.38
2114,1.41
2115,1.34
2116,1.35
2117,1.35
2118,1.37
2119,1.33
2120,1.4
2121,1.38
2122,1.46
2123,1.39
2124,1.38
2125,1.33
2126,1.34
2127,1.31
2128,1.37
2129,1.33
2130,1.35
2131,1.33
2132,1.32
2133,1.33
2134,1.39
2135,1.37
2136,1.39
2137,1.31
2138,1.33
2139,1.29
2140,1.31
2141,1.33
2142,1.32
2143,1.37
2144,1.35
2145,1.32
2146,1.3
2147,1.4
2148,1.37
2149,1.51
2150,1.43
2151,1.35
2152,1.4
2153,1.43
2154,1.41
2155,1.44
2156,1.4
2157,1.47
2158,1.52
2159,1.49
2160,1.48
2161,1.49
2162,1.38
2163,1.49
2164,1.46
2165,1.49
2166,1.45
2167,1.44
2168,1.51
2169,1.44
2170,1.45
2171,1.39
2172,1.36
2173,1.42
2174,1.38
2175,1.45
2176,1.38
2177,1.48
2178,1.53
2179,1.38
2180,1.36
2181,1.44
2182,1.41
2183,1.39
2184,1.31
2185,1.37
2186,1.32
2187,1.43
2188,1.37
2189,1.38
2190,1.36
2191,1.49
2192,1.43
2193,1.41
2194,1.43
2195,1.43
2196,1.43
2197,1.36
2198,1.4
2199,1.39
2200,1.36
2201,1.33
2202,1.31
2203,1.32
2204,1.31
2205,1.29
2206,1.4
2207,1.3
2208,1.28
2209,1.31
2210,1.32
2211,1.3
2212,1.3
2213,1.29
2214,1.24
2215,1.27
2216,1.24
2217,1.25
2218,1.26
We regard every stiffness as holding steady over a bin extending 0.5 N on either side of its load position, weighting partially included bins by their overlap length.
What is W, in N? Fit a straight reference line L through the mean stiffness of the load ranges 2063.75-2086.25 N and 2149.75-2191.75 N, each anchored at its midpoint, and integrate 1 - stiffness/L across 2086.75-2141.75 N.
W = 1.7 N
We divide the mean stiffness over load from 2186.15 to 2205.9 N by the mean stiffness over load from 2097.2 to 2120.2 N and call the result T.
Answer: 1.0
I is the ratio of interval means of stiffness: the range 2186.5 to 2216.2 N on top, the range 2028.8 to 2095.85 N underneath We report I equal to 1.08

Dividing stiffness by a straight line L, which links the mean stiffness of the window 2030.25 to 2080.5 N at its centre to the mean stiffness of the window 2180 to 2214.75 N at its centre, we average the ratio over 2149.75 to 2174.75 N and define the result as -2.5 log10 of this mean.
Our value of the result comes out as -0.09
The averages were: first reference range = 1.24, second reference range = 1.36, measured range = 1.44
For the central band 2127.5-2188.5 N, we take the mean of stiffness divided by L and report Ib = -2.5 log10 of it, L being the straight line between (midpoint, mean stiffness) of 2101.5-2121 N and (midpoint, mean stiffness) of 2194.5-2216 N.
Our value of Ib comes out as -0.05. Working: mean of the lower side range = 1.33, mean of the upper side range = 1.33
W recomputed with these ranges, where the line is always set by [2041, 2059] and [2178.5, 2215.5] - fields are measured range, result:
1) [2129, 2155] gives -1.3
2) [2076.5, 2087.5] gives -0.9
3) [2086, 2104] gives -0.6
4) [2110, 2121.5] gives -0.8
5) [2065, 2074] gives -0.9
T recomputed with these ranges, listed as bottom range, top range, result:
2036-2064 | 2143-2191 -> 1.19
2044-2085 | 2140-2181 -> 1.12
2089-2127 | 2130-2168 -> 1.06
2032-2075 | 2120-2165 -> 1.13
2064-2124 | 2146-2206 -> 1.07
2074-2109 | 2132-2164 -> 1.07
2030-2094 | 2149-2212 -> 1.12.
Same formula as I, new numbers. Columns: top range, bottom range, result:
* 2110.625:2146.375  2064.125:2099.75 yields 1.03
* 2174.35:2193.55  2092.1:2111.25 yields 1.10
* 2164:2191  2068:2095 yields 1.06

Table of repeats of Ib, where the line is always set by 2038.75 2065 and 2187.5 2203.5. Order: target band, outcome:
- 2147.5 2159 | -0.08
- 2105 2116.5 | -0.06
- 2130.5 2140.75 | -0.03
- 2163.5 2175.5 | -0.07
